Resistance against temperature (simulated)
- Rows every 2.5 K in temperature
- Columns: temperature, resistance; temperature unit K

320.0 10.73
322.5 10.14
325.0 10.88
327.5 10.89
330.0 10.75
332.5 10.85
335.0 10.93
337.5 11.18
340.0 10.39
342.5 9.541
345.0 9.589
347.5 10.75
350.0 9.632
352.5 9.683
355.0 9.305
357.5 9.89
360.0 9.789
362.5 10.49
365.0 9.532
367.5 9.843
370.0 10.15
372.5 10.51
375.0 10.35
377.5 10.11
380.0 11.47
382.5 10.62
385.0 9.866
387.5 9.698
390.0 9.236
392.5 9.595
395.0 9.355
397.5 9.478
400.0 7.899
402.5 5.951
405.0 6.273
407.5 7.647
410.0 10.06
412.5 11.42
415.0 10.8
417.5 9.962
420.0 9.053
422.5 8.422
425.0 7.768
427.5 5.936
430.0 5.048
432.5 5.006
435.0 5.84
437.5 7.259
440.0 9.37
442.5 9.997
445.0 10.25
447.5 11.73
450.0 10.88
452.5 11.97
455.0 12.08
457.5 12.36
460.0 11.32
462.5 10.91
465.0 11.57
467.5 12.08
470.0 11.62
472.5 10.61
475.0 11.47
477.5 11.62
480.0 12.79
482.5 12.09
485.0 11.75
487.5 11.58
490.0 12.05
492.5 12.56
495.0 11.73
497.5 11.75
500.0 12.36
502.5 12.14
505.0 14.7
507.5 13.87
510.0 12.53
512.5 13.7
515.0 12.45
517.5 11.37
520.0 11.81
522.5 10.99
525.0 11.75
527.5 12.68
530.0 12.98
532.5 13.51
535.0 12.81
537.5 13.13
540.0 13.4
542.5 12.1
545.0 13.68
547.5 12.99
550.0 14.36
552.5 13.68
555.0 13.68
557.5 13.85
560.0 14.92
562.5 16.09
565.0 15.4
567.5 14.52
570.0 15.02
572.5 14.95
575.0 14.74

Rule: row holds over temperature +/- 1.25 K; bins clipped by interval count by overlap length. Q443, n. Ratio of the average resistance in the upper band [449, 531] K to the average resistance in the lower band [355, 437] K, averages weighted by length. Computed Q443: 1.35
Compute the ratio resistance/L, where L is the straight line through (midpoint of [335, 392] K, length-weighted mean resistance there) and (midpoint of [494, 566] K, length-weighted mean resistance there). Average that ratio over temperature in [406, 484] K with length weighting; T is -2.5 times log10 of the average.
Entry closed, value 0.17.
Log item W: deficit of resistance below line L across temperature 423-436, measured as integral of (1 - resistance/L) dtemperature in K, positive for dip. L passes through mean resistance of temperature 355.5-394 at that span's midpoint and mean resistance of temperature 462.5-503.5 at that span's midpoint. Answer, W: 5.8 K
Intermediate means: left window 10.1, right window 11.8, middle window 6.07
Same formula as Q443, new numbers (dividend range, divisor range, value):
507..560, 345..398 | 1.30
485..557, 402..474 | 1.34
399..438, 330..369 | 0.77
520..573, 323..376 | 1.33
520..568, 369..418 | 1.41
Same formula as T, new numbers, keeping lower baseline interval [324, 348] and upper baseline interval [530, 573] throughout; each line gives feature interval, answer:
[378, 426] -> 0.250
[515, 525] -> 0.165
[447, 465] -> 0.077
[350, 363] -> 0.117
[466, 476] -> 0.112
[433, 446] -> 0.418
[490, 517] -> 0.042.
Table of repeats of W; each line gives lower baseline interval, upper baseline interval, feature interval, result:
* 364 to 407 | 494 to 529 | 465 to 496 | -0.4 K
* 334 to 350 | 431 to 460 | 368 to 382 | -0.5 K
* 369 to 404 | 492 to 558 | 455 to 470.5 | -0.4 K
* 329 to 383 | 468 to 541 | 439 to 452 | 1.1 K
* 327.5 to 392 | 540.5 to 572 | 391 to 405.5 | 3.6 K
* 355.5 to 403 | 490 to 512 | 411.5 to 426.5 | 1.7 K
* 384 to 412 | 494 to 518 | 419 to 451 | 6.2 K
